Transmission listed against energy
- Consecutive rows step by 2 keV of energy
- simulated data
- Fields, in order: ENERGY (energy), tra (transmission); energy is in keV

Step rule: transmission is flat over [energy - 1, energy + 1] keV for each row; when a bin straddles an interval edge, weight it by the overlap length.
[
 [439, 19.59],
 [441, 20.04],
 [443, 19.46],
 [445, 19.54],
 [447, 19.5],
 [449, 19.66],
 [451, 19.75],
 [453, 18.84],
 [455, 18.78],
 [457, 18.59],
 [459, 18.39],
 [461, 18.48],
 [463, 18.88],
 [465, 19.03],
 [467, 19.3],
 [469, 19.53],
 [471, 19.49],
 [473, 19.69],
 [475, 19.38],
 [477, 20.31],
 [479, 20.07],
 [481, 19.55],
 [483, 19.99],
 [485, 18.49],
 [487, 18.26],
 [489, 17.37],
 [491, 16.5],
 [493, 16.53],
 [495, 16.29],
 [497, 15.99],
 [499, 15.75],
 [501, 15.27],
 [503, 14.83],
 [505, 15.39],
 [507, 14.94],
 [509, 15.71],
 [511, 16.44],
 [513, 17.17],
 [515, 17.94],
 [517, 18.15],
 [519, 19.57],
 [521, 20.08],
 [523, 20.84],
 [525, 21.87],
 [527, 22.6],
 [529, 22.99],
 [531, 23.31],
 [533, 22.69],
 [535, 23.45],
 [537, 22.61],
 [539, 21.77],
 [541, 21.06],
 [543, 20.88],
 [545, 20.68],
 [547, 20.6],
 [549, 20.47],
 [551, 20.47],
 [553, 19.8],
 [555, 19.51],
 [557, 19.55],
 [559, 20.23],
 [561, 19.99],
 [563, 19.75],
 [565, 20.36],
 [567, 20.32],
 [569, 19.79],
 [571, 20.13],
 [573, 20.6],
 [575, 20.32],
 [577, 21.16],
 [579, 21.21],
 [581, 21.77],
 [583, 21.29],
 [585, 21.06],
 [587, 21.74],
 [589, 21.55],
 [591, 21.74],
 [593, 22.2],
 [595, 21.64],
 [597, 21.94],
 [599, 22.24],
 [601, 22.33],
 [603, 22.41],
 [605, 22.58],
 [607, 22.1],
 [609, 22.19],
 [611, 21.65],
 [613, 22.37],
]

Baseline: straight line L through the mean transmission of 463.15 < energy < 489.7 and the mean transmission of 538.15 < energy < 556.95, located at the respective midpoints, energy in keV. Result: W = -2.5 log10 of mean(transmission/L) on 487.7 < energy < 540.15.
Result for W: 0.07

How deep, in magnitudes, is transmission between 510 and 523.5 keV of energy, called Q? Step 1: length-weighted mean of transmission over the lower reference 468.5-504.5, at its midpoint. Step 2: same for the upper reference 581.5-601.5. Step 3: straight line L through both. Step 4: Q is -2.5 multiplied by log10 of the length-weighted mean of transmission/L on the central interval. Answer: 0.03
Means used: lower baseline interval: 17.9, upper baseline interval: 21.8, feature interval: 18.5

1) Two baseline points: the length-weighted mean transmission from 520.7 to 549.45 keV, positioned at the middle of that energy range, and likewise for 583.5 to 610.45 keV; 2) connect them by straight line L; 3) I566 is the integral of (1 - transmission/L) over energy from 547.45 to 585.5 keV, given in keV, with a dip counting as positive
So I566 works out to 2.6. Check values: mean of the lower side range 21.8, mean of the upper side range 22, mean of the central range 20.4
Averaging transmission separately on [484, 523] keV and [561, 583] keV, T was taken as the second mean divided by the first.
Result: 1.2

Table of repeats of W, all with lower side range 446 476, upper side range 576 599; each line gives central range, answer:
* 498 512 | 0.279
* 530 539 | -0.115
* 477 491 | 0.040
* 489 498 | 0.201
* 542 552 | 0.010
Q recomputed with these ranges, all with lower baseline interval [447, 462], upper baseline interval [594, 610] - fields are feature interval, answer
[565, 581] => 0.05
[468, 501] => 0.08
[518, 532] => -0.06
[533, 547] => -0.05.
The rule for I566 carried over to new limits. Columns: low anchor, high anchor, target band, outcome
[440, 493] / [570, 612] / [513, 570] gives -0.3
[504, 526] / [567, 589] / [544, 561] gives -0.4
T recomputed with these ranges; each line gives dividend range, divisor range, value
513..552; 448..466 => 1.11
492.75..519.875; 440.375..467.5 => 0.86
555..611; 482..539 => 1.13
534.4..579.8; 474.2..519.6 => 1.19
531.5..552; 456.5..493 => 1.14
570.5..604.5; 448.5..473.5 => 1.13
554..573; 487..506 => 1.24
